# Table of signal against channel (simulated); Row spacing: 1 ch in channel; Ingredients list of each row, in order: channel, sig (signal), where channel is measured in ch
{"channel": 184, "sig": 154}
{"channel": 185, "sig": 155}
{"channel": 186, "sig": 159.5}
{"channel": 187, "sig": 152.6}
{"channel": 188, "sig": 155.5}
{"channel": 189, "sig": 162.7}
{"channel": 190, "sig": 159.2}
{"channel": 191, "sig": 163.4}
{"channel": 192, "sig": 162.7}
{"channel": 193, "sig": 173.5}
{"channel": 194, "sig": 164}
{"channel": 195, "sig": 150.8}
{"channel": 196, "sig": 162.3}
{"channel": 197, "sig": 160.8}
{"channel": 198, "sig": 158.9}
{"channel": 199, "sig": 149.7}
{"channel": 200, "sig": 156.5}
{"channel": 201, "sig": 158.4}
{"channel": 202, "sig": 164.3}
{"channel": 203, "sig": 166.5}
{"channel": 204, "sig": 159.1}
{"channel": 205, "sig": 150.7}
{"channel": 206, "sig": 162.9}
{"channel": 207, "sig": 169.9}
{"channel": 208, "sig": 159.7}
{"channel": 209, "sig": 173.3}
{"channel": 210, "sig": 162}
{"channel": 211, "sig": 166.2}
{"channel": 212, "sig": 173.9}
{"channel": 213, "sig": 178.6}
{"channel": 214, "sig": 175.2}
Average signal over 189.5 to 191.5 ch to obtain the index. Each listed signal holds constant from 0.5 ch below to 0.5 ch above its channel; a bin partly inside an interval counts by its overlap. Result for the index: 161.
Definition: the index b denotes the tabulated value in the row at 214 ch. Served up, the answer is 175.2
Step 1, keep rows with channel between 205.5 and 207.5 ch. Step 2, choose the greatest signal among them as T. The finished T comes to 169.9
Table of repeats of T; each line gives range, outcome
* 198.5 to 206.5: 166.5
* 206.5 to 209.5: 173.3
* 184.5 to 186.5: 159.5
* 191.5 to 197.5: 173.5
